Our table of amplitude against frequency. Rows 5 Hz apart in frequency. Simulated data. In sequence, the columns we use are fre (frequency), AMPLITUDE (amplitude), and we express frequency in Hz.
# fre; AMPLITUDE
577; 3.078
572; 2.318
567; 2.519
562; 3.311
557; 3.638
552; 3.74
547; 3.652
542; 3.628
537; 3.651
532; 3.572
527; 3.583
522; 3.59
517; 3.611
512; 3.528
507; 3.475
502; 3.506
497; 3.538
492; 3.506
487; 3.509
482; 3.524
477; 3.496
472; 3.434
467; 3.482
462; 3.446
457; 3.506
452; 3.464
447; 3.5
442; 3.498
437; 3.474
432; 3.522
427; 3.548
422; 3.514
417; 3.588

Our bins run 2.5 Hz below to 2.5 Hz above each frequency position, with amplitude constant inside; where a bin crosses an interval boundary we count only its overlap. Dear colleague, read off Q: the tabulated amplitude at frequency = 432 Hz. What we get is 3.522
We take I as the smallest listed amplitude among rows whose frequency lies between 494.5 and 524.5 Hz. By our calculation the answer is 3.475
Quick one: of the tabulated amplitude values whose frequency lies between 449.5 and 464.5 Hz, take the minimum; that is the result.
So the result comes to 3.446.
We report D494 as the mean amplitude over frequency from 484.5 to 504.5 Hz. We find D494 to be 3.51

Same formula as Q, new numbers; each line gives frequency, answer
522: 3.59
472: 3.434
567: 2.519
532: 3.572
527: 3.583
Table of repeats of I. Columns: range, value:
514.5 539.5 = 3.572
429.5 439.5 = 3.474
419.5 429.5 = 3.514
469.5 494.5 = 3.434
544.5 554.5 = 3.652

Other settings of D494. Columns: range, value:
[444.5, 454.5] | 3.48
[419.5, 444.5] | 3.51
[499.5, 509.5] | 3.49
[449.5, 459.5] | 3.48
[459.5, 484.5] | 3.48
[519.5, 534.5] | 3.58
